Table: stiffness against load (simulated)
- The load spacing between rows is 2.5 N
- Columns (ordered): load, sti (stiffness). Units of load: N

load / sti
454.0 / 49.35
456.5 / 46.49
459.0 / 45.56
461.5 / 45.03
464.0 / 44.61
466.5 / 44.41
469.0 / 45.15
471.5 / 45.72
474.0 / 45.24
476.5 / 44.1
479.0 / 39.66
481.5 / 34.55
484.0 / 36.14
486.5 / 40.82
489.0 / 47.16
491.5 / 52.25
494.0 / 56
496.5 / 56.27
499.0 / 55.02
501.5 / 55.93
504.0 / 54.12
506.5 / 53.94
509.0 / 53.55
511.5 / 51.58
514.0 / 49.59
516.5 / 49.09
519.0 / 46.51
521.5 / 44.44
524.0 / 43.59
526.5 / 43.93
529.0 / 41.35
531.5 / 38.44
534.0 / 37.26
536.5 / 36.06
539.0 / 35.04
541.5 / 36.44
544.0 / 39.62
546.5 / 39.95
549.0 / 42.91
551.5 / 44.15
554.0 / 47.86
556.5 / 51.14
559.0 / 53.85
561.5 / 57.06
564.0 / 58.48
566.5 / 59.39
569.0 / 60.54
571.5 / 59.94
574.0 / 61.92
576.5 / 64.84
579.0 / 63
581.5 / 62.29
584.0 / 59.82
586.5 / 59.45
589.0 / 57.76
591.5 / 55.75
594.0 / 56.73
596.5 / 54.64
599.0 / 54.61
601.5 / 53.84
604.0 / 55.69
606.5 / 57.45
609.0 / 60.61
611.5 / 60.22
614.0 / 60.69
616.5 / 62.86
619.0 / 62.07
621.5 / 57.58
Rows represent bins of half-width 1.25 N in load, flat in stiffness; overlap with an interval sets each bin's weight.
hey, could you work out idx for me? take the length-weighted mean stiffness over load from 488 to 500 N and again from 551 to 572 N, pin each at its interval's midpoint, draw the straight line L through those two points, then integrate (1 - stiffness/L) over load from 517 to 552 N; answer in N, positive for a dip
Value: 8.71 N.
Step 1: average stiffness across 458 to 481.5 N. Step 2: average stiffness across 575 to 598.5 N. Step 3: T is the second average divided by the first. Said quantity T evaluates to 1.4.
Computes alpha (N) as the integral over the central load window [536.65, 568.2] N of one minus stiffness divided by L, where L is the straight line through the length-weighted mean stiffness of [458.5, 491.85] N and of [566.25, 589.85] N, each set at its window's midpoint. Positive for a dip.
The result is 5.5 N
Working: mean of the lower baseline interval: 43.3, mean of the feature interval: 47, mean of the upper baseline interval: 61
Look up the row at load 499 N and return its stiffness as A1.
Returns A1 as 55.02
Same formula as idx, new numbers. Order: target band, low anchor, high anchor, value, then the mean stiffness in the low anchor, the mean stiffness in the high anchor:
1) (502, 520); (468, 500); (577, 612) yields -1.0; 45.9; 58.1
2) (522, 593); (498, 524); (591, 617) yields 5.3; 51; 57.5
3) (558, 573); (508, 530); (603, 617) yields -1.4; 47.1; 59.5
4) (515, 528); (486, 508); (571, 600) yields 2.2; 52.8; 59.3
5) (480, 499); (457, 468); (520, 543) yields -1.7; 45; 39.7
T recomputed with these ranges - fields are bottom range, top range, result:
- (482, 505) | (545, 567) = 1.01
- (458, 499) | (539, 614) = 1.20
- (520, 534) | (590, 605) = 1.32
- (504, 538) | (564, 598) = 1.31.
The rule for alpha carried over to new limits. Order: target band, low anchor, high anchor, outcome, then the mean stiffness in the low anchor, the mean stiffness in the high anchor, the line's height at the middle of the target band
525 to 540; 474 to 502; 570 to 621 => 3.8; 46.8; 59.2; 51.9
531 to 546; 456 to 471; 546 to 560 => 3.0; 45.2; 46.9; 46.6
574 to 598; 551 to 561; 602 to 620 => -1.8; 50.2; 59.7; 55.4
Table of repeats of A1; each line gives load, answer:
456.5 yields 46.49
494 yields 56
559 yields 53.85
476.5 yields 44.1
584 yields 59.82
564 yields 58.48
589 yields 57.76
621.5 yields 57.58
